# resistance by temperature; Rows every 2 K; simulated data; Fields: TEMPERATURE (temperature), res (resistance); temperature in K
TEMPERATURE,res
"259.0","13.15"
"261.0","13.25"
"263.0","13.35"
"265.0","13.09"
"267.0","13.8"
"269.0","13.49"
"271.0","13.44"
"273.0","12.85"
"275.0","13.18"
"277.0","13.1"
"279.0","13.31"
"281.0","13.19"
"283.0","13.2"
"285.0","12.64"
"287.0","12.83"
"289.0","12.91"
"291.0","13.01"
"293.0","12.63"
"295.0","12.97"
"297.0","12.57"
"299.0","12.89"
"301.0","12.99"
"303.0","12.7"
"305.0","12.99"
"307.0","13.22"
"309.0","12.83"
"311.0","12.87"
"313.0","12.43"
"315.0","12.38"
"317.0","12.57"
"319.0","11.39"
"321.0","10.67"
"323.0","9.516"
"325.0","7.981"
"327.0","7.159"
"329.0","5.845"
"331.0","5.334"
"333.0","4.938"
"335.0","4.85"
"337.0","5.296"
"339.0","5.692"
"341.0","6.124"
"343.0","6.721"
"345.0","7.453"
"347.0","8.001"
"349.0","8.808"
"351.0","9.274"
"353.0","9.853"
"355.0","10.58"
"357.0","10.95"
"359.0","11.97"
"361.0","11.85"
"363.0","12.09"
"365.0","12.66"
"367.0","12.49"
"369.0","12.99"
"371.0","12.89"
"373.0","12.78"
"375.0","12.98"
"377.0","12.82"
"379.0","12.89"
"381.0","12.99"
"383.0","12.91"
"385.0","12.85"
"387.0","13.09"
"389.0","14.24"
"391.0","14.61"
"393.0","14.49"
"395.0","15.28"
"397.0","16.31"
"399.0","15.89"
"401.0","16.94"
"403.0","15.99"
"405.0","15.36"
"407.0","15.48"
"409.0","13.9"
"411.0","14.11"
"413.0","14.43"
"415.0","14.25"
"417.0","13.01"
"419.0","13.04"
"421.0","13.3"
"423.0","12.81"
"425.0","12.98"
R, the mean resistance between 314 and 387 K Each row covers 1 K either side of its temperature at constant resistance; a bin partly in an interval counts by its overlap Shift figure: 10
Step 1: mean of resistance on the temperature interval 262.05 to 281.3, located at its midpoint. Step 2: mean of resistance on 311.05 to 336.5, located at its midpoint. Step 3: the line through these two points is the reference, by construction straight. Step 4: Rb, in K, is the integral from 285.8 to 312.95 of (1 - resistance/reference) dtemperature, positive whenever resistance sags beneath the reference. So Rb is -4.9 K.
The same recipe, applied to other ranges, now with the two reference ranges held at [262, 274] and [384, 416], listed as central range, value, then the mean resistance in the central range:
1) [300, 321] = 1.93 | 12.5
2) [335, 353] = 8.89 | 7.19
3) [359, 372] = 1.79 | 12.5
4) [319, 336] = 8.14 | 7.29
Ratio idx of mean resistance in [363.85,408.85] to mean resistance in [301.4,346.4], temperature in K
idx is 1.53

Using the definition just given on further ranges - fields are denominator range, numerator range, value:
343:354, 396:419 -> 1.76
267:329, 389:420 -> 1.21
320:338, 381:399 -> 2.08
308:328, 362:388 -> 1.17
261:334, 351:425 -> 1.13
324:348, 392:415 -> 2.43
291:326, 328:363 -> 0.66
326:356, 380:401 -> 2.04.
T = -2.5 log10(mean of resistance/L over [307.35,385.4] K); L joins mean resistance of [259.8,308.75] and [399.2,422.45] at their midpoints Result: 0.33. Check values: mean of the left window 13.1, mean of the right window 14.5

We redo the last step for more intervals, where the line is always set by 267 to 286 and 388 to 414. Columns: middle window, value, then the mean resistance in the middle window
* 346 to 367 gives 0.33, 10.7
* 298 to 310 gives 0.06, 12.9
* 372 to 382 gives 0.15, 12.9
